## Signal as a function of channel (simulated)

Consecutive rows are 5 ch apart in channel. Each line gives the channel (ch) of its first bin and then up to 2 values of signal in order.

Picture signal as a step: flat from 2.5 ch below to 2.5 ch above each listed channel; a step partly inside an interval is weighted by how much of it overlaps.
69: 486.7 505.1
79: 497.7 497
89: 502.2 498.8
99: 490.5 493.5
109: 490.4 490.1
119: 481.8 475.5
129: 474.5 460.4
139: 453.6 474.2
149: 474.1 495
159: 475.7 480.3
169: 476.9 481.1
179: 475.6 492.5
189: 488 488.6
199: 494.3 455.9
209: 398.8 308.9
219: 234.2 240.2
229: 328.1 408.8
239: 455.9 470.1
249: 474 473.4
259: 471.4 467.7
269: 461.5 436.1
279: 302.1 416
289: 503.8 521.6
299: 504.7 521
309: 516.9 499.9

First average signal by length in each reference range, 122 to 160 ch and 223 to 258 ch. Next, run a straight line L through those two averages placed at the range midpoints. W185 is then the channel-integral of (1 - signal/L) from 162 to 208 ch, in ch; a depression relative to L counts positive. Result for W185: -3.2 ch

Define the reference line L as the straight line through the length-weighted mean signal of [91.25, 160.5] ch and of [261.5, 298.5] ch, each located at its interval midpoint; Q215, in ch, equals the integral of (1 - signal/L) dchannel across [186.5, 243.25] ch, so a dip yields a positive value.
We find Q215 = 8.4 ch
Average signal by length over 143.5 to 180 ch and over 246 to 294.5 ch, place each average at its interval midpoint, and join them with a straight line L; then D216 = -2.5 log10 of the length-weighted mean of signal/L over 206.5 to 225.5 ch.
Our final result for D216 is 0.482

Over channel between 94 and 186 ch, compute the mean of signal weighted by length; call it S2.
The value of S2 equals 480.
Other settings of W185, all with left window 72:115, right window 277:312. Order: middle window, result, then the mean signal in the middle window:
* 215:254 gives 8.3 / 377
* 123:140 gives 0.9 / 466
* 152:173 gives 0.3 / 482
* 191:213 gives 1.5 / 450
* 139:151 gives 0.5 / 470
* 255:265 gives 0.1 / 470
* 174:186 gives 0.1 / 483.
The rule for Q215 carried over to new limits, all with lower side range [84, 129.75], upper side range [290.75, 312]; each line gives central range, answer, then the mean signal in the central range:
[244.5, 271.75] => 2.15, 469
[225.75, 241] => 3.57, 388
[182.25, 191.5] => 0.19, 490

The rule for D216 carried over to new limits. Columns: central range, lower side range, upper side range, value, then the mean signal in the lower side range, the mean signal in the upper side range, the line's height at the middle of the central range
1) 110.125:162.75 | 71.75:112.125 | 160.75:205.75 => 0.03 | 497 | 482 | 489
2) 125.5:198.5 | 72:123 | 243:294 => 0.00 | 494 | 451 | 478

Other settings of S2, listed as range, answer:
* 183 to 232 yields 390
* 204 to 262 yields 391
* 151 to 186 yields 482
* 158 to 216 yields 461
